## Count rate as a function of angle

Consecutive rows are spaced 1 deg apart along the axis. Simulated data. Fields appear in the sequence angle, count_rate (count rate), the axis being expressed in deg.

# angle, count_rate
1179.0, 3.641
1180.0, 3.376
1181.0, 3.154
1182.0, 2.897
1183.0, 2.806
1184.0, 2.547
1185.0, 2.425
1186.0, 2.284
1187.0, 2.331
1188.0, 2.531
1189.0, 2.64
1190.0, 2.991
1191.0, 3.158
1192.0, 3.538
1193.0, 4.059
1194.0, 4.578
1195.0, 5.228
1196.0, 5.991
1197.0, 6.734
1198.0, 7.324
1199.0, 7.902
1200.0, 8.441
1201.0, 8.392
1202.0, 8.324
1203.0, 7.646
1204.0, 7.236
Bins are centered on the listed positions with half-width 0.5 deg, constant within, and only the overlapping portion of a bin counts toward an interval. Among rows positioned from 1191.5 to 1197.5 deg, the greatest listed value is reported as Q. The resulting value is 6.734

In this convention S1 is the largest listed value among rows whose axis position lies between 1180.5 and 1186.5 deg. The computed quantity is 3.154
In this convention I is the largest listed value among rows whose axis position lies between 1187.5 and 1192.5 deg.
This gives 3.538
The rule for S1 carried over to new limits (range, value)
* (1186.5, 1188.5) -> 2.531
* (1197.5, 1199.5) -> 7.902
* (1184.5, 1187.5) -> 2.425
